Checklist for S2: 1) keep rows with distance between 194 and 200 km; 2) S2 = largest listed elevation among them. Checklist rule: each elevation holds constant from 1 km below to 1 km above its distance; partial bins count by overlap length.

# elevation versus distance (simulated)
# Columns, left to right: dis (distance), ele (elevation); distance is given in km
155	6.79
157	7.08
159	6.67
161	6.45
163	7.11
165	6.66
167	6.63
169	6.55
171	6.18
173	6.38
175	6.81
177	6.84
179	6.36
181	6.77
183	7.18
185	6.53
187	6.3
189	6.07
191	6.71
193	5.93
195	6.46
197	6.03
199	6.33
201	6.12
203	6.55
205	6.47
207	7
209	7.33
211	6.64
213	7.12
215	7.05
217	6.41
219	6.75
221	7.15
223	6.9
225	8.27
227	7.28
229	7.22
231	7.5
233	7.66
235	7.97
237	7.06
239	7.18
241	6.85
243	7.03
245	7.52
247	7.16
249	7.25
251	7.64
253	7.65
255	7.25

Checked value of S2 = 6.46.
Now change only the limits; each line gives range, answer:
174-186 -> 7.18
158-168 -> 7.11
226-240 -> 7.97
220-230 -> 8.27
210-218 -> 7.12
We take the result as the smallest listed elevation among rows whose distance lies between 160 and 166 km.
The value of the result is 6.45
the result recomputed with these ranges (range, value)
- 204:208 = 6.47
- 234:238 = 7.06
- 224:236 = 7.22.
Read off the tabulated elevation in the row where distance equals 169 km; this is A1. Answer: 6.55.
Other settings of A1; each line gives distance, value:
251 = 7.64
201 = 6.12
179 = 6.36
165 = 6.66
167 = 6.63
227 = 7.28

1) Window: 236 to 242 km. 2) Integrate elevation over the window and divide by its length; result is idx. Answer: 7.03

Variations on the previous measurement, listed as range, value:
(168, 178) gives 6.55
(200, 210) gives 6.69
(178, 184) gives 6.77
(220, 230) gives 7.36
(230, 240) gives 7.47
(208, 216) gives 7.04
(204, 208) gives 6.73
